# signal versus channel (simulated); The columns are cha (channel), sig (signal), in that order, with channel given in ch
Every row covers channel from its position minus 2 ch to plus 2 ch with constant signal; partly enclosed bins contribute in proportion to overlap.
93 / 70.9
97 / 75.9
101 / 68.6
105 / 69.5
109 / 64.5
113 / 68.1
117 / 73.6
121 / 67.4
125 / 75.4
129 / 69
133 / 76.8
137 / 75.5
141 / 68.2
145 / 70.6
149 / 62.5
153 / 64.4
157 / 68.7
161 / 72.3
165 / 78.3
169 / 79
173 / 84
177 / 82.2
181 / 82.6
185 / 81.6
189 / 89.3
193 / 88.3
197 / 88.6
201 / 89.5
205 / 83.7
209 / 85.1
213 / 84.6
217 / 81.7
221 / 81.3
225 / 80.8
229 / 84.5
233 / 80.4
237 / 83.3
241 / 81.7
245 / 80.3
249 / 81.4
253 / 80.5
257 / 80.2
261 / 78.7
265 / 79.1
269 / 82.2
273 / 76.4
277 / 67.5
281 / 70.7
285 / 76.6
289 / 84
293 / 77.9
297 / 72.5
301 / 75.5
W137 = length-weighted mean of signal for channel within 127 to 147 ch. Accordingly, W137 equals 72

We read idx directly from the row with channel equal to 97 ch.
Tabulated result 75.9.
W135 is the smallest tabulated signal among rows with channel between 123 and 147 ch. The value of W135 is 68.2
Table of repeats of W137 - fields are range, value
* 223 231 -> 82.7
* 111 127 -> 71.1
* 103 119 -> 68.9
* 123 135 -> 73.7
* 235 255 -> 81.4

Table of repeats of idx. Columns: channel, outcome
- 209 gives 85.1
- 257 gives 80.2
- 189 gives 89.3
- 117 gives 73.6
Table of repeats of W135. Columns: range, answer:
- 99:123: 64.5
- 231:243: 80.4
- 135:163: 62.5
